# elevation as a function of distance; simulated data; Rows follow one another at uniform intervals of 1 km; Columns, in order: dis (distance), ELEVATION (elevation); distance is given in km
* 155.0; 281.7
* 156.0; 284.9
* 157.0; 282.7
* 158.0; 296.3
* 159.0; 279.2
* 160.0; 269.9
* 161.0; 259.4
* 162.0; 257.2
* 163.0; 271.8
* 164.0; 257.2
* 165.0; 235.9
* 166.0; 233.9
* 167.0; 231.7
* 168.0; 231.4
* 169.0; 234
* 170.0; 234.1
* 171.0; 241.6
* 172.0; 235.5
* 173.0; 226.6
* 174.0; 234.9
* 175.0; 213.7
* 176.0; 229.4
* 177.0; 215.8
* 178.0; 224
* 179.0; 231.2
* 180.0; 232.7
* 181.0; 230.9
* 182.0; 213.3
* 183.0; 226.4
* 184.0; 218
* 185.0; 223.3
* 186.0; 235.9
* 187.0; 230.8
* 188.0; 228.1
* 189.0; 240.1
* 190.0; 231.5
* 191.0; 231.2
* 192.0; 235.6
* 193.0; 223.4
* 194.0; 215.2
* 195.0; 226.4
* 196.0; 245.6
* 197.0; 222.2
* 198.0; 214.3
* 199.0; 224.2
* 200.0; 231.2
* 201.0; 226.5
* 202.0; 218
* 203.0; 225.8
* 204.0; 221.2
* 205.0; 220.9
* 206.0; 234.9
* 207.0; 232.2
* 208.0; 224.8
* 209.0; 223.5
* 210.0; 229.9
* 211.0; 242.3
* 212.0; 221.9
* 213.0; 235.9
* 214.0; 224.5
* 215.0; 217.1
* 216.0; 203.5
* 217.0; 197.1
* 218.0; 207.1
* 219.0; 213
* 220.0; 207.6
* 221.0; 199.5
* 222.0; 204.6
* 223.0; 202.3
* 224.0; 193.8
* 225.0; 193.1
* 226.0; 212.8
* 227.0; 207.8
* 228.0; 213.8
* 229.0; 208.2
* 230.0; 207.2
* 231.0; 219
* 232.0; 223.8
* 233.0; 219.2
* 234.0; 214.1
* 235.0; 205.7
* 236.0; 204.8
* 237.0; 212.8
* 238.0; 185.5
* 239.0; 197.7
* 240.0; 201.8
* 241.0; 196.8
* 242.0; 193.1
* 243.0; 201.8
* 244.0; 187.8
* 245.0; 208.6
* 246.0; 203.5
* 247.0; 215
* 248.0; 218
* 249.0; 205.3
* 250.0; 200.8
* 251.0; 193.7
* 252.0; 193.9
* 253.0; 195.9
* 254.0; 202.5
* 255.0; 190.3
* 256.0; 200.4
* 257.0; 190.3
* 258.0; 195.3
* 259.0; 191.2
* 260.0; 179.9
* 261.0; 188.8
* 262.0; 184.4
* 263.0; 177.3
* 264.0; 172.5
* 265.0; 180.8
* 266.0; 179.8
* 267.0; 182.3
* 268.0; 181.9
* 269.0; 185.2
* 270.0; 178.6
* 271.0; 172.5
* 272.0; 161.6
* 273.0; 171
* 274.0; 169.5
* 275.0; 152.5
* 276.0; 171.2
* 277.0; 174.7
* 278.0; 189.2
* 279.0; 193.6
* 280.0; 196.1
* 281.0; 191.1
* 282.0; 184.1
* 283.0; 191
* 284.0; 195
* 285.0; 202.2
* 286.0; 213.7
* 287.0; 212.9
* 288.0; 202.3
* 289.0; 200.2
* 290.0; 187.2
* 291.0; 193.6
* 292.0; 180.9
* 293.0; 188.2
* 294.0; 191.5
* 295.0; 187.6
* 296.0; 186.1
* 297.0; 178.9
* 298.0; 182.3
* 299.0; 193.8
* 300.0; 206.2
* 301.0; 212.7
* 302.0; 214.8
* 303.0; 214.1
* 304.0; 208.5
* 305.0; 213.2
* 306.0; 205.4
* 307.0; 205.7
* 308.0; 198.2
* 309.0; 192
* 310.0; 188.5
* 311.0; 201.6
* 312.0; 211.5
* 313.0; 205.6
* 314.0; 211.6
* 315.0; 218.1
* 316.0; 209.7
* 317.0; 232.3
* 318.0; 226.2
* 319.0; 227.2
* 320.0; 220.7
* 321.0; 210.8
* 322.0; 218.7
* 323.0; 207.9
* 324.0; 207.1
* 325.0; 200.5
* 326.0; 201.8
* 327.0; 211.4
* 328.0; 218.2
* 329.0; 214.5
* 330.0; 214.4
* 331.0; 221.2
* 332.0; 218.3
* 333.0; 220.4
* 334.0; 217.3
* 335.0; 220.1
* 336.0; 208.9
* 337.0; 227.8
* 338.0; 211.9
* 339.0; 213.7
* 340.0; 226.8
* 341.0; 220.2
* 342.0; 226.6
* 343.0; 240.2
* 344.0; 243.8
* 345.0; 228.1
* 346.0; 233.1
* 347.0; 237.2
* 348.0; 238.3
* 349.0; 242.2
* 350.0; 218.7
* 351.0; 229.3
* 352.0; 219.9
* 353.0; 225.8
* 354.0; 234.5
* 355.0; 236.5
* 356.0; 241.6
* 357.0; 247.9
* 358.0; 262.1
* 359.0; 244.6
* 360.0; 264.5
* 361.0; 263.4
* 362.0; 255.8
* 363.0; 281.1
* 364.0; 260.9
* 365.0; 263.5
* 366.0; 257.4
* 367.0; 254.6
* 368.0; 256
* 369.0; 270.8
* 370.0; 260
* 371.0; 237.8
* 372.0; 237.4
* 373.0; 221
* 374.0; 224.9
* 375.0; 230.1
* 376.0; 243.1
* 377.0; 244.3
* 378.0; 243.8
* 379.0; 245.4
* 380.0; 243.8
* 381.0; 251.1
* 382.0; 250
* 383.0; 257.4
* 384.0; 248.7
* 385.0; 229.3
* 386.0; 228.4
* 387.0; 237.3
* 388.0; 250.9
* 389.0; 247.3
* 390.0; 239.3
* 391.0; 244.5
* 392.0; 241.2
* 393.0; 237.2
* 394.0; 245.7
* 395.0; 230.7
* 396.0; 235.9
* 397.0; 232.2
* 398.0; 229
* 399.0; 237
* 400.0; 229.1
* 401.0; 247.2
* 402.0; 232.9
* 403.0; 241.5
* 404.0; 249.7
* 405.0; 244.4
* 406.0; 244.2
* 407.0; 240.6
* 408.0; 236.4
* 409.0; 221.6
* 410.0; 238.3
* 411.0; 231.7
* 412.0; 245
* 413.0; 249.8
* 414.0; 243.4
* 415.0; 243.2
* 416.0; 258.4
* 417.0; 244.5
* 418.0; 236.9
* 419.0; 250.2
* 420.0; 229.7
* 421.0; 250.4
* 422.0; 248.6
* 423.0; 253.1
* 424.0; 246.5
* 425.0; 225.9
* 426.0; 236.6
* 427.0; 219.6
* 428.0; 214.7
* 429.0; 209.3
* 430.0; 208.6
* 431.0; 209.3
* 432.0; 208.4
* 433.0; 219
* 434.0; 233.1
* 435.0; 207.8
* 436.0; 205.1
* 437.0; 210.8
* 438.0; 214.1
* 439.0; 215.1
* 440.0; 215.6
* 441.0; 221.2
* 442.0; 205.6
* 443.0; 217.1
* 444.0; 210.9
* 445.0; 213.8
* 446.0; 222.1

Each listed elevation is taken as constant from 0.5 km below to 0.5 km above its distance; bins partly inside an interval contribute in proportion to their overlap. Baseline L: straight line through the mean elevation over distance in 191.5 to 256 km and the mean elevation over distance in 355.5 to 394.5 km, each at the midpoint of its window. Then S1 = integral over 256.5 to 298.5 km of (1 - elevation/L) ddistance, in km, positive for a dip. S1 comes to 7.38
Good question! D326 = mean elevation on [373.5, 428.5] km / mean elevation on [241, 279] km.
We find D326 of 1.3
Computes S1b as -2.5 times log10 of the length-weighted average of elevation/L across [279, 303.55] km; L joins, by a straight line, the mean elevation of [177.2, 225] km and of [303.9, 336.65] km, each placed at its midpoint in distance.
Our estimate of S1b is 0.10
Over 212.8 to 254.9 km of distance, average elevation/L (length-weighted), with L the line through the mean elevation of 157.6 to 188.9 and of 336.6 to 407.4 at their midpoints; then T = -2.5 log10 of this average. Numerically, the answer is 0.163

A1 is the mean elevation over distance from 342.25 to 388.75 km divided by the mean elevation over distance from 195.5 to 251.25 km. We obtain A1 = 1.15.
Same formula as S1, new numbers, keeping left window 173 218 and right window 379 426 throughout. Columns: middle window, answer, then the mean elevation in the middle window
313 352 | 2.52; 221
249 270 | 3.81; 189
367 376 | -0.15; 243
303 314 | 1.42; 204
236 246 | 1.31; 199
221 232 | 1.02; 207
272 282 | 2.31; 178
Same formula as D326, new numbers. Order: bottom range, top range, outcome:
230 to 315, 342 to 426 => 1.24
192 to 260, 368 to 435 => 1.13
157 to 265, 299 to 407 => 1.06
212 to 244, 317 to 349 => 1.07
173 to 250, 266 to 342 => 0.93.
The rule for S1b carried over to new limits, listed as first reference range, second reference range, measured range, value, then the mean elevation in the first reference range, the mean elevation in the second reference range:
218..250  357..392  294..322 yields 0.111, 206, 248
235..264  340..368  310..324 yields 0.062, 197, 243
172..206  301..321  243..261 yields 0.106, 227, 211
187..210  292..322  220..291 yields 0.109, 227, 205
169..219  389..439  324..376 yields -0.013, 226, 234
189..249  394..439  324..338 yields 0.052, 215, 233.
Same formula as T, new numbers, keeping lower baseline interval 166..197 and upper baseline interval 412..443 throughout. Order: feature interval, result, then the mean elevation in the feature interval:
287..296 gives 0.19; 192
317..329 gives 0.07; 214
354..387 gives -0.09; 248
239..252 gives 0.14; 202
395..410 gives -0.04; 237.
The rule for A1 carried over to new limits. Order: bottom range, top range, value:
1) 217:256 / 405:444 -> 1.12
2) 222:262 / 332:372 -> 1.19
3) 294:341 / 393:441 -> 1.11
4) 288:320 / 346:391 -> 1.21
